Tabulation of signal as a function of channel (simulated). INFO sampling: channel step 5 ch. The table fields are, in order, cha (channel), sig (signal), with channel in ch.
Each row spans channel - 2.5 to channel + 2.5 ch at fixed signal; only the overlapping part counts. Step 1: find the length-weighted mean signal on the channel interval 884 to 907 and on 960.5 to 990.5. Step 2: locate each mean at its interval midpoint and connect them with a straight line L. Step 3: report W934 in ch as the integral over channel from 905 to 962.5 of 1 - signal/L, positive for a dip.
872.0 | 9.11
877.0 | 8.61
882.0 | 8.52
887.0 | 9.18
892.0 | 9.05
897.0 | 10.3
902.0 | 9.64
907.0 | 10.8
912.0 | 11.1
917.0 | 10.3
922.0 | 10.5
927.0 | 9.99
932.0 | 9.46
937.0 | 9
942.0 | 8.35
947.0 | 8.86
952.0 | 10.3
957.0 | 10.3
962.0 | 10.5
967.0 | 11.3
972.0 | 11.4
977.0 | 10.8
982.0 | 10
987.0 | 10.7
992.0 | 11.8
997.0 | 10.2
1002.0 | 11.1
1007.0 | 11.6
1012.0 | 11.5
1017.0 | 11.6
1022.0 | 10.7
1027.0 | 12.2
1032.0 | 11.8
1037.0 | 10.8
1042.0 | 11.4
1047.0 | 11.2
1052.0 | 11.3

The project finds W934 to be 1.5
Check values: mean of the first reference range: 9.66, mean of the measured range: 9.93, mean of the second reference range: 10.8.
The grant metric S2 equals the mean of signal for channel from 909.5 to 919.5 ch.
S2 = 10.7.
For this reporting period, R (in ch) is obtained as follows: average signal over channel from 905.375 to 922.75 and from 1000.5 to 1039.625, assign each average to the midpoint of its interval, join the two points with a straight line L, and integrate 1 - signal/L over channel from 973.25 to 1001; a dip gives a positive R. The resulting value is 1.09 ch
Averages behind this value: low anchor 10.7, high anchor 11.4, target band 10.8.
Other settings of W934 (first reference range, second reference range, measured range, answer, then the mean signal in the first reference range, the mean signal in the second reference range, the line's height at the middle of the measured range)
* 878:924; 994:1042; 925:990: 2.97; 9.88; 11.3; 10.6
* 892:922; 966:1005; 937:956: 2.47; 10.3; 10.9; 10.6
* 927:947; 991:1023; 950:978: -2.49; 9.06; 11.2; 9.89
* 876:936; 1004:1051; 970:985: 0.05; 9.8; 11.4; 10.7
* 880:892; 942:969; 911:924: -1.60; 8.91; 10.1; 9.43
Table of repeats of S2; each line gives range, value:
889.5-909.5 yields 9.95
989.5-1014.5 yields 11.2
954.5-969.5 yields 10.7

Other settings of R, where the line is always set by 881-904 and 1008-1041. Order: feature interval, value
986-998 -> -0.1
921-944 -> 1.3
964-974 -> -0.7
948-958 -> 0.2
